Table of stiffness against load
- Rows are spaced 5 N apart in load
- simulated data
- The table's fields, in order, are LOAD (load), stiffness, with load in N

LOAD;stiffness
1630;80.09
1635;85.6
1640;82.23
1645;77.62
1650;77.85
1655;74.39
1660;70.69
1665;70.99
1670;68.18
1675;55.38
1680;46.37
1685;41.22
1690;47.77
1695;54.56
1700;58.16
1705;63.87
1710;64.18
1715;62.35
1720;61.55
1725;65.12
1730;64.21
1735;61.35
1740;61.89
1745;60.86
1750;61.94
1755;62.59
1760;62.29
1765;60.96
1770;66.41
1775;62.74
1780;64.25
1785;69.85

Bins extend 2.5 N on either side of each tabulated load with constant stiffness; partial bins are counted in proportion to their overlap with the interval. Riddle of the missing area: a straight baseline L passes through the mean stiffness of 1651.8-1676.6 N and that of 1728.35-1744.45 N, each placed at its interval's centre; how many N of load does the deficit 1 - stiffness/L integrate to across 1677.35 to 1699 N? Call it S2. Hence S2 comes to 5.9 N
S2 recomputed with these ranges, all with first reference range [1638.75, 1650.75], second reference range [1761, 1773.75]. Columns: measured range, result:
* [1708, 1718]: 1.03 N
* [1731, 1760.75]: 1.91 N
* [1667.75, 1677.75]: 1.90 N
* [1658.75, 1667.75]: 0.70 N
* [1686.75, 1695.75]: 2.89 N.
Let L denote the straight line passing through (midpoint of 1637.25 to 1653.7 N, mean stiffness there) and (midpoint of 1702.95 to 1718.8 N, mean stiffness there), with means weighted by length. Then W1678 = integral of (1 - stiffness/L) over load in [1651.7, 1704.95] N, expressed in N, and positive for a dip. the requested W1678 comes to 9.0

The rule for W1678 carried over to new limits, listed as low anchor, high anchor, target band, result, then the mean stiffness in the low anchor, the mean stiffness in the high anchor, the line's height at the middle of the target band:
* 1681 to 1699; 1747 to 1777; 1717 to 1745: -3.0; 48.6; 62.8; 56.7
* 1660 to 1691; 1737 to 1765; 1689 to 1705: 0.7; 56.6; 61.8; 58.1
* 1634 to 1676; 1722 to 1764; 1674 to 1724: 8.9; 73.9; 62.5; 68.2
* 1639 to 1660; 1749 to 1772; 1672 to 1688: 5.4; 76.8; 62.8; 73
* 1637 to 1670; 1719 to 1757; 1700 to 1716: 1.0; 75.2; 62.5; 67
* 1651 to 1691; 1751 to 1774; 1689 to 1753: 1.0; 60.5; 63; 61.8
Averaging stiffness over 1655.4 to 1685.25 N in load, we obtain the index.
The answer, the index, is 61.2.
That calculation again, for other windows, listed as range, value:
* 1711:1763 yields 62.5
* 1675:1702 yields 50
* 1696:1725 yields 61.9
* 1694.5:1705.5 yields 58.7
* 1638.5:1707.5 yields 63.2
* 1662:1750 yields 59.4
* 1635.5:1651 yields 80.2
